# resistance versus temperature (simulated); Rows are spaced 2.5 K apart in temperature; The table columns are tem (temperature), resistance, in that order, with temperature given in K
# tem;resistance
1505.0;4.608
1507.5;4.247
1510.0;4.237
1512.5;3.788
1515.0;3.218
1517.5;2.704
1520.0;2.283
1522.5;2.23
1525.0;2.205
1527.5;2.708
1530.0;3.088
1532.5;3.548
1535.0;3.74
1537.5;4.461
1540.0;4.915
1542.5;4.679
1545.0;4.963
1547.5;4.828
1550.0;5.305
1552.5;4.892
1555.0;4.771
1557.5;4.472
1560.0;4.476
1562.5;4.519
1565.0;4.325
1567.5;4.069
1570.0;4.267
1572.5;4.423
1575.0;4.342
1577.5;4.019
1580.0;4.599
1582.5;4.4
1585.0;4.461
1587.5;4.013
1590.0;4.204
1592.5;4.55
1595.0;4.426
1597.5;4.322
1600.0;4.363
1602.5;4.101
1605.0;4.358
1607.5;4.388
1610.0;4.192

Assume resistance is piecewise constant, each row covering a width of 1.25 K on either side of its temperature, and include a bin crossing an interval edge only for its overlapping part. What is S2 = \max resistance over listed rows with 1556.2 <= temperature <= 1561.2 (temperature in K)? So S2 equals 4.476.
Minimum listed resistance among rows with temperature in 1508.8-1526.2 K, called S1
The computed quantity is 2.205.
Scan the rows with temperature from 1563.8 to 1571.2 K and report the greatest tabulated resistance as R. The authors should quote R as 4.325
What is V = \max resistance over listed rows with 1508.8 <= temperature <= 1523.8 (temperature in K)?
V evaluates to 4.237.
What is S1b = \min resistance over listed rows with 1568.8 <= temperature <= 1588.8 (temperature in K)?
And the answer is 4.013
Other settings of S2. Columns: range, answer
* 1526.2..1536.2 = 3.74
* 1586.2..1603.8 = 4.55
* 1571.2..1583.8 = 4.599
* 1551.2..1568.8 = 4.892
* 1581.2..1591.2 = 4.461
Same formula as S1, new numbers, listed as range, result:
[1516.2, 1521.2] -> 2.283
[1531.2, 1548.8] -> 3.548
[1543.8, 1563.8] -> 4.472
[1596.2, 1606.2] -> 4.101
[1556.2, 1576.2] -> 4.069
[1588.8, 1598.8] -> 4.204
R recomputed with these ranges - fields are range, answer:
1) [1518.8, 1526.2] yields 2.283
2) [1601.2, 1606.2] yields 4.358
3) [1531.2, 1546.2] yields 4.963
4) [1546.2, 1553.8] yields 5.305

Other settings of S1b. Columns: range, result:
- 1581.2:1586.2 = 4.4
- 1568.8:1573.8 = 4.267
